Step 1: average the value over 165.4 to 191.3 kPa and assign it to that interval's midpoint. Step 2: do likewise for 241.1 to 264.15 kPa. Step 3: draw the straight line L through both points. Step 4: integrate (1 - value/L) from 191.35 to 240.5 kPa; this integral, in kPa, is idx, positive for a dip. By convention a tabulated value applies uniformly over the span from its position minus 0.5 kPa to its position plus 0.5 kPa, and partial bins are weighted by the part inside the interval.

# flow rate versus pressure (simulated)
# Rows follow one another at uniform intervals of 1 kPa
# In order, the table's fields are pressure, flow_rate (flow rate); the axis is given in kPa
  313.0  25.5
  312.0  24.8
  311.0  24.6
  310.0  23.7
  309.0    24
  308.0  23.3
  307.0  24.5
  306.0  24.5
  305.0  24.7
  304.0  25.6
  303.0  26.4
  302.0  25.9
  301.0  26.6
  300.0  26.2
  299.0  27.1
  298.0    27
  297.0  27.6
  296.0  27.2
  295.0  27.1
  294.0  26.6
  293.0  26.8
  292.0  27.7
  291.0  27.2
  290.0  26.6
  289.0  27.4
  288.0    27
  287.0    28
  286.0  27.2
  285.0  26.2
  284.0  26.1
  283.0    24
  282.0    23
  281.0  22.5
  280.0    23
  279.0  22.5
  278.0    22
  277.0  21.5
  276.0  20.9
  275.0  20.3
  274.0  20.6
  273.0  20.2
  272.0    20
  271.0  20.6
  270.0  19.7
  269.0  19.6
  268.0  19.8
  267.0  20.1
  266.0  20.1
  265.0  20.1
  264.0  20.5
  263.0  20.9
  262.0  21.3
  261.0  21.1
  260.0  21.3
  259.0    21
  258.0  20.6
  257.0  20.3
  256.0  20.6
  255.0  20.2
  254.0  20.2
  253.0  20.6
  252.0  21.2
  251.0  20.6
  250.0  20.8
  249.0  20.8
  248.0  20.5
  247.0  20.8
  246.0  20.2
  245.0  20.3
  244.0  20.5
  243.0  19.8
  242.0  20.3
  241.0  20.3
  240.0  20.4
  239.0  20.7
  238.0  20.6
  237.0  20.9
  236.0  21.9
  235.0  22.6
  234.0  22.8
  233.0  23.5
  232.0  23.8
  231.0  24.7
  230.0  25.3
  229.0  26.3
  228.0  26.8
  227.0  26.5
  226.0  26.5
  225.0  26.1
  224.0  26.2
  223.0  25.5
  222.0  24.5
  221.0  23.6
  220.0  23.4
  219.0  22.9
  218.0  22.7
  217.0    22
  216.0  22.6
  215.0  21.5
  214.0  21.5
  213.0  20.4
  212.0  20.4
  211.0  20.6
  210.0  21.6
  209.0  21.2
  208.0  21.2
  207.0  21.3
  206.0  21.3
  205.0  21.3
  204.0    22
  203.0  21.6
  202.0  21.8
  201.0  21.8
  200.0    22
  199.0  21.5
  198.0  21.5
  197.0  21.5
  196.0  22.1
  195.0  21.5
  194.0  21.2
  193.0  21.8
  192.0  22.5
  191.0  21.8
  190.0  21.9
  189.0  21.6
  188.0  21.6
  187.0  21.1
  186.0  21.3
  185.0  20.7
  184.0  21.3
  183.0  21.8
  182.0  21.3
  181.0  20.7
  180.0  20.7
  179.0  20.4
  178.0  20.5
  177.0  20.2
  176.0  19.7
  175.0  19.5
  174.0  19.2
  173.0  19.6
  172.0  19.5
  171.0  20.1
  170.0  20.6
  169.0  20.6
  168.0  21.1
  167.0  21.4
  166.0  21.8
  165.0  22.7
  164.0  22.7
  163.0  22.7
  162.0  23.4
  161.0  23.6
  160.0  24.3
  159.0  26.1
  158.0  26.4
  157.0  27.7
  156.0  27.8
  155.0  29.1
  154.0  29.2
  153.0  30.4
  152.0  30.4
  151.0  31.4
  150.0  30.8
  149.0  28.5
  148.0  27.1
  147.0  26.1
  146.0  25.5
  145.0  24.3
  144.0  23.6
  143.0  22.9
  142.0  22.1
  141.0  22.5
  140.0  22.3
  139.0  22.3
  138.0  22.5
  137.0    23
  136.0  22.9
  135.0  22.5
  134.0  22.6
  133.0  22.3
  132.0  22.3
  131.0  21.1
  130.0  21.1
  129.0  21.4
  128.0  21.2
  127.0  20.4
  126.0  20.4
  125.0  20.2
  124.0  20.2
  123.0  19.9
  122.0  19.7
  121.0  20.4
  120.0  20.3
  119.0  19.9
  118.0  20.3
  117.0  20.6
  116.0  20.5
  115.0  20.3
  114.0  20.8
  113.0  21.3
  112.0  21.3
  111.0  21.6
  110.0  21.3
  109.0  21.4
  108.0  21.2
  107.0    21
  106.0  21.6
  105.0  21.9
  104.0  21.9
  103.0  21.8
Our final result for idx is -4.5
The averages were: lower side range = 20.8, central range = 22.6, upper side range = 20.6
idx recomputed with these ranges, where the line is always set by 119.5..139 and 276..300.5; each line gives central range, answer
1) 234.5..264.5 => 4.70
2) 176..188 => 0.98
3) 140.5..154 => -3.01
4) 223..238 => -0.26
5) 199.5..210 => 0.81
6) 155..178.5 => -0.07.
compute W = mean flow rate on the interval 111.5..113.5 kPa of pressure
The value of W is 21.3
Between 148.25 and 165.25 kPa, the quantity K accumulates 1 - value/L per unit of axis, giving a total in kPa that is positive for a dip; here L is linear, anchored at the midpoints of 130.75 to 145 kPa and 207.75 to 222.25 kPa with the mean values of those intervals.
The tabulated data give -3.4 kPa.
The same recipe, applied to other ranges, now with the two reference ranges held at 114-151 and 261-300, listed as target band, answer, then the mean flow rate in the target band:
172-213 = 3.2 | 21.1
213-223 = 0.1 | 22.8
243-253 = 1.2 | 20.6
